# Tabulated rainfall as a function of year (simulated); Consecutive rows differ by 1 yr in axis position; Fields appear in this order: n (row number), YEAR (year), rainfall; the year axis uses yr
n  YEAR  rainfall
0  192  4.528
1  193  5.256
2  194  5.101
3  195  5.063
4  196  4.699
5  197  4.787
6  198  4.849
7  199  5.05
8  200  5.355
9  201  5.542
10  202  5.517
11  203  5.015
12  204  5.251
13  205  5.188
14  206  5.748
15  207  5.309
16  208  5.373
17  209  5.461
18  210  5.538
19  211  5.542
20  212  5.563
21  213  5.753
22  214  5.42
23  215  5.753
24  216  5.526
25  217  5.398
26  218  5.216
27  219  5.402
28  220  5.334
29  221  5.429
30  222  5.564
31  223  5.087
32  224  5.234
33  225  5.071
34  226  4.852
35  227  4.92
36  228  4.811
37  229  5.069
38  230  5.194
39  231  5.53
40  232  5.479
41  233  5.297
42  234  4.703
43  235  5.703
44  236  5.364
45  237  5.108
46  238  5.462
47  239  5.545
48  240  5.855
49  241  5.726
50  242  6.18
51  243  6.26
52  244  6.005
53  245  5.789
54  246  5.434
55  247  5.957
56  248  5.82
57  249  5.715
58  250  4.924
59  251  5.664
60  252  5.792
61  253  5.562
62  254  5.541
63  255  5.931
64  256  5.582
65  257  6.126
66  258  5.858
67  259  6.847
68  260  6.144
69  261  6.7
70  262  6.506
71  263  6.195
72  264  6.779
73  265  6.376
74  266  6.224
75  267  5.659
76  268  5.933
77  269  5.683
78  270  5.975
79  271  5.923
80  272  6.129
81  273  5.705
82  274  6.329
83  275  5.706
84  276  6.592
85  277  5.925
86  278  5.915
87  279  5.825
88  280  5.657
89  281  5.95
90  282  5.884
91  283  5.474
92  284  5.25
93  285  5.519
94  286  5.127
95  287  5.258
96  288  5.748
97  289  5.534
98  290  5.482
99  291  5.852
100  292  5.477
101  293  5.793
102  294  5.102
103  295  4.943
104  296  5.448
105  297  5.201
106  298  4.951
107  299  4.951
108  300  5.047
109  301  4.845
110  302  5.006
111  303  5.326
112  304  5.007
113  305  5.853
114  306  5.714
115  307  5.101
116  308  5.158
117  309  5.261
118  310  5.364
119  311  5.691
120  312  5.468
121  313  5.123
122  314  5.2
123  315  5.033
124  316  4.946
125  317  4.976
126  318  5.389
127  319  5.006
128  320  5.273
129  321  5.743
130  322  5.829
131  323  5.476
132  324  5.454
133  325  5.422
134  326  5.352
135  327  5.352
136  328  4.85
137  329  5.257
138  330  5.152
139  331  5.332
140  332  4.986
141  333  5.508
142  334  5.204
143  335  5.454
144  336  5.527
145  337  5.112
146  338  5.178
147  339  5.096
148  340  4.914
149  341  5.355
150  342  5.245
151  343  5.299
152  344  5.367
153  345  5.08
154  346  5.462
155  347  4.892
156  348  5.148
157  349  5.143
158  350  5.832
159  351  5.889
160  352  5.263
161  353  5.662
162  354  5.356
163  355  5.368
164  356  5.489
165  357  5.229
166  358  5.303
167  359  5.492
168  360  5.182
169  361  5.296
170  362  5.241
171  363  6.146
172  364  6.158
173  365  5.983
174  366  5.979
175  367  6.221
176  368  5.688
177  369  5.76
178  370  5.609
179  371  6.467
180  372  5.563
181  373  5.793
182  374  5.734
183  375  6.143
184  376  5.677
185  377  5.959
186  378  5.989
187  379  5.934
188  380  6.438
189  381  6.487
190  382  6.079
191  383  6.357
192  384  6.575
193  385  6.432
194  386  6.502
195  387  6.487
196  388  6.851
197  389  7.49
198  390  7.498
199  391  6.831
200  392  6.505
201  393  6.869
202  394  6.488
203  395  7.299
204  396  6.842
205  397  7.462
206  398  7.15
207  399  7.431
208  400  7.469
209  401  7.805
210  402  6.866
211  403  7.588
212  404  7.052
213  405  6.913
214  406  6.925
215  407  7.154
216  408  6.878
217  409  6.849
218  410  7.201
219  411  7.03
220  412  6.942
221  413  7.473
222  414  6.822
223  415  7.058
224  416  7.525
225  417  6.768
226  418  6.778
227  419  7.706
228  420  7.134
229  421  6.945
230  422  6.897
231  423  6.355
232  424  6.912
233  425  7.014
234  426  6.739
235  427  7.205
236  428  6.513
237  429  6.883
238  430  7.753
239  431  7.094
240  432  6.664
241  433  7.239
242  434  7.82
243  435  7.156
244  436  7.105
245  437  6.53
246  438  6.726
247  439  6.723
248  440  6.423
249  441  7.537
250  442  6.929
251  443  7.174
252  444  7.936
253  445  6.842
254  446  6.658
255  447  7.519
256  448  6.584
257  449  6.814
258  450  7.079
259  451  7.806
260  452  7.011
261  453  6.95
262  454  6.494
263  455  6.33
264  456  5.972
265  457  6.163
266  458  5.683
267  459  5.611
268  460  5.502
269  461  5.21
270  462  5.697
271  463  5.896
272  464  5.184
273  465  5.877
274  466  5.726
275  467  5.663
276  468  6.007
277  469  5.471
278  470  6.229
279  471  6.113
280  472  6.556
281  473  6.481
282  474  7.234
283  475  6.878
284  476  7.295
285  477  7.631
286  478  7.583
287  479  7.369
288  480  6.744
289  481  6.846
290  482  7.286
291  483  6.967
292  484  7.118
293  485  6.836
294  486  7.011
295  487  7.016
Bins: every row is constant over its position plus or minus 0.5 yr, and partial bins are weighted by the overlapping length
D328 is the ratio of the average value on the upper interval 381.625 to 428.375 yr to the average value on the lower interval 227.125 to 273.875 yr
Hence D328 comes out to 1.21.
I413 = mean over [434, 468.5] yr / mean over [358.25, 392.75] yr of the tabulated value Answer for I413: 1.06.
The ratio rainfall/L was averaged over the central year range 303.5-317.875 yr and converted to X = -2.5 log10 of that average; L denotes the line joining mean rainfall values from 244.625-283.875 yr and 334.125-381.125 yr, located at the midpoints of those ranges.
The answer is 0.09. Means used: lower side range 5.94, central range 5.28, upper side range 5.58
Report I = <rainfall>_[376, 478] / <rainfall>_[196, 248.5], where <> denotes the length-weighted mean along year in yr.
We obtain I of 1.3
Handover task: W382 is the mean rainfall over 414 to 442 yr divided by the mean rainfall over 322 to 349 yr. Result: 1.33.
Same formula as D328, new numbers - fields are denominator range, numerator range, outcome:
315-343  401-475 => 1.28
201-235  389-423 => 1.33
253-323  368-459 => 1.21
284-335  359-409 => 1.22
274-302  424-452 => 1.28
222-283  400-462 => 1.20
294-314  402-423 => 1.35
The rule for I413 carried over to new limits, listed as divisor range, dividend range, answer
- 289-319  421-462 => 1.29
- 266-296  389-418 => 1.24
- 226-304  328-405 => 1.06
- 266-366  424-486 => 1.23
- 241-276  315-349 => 0.88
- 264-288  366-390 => 1.06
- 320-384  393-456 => 1.27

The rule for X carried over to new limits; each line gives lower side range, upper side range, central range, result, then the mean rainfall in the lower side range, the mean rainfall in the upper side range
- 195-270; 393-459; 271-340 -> 0.13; 5.56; 6.99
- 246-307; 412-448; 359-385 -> 0.10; 5.71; 7.04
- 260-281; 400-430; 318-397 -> 0.16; 6.08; 7.05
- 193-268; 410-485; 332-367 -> 0.15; 5.55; 6.75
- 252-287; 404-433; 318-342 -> 0.20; 5.94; 7.01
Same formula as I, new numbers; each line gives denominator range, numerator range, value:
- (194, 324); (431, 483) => 1.20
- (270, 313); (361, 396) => 1.14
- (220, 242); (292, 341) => 0.99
